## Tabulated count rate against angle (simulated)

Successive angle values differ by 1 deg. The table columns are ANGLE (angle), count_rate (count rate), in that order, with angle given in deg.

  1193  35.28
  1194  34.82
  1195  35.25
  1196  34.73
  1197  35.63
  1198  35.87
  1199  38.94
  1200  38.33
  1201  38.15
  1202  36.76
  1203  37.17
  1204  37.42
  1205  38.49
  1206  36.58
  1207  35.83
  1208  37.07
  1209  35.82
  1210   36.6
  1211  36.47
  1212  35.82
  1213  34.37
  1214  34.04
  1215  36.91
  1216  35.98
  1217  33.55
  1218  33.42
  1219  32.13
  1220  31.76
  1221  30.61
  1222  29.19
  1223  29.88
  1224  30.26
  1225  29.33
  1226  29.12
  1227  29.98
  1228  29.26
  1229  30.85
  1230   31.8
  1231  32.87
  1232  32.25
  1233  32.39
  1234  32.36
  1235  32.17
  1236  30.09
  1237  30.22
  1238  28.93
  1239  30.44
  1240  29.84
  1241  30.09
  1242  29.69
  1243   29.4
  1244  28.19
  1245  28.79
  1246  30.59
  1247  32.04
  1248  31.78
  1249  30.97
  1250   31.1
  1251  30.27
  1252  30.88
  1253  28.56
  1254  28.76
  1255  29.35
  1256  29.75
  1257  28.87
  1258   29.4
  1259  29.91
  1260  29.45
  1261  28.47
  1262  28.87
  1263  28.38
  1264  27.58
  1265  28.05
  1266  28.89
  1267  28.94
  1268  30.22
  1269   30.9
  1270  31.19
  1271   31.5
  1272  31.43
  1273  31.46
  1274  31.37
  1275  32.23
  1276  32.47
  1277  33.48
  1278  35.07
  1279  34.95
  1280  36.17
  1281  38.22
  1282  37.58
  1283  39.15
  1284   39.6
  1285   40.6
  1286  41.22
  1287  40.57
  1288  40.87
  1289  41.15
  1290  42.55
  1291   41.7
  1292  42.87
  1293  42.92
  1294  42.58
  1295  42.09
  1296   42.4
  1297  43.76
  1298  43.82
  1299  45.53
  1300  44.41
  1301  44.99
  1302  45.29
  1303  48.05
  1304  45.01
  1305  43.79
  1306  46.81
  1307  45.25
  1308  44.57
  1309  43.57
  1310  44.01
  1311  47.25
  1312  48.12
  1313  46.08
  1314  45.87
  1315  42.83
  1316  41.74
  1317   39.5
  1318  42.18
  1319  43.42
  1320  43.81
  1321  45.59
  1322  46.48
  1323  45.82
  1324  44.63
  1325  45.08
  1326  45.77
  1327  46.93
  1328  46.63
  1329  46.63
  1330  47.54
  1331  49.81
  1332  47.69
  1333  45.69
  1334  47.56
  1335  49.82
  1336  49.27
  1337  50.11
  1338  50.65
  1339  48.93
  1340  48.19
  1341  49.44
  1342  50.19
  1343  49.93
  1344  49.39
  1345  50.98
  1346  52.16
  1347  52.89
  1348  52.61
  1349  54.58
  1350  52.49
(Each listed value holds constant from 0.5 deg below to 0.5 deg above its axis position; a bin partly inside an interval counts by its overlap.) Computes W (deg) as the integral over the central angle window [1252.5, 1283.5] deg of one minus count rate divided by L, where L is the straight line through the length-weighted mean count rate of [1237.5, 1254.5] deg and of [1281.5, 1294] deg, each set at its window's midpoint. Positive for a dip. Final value 3.91 deg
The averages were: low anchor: 30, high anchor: 41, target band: 31.3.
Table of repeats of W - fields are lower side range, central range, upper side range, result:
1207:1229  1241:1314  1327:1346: 8.6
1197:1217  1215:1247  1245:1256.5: 2.1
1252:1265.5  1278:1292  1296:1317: -0.7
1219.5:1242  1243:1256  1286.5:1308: 1.6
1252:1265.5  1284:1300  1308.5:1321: -1.8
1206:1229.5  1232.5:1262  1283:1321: 5.3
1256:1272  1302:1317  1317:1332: -1.3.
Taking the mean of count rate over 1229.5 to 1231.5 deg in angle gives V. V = 32.3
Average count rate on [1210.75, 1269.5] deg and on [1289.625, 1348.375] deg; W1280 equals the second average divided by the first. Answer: 1.50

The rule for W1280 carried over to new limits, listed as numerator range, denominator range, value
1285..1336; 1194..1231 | 1.30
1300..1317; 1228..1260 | 1.48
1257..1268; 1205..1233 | 0.87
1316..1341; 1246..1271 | 1.56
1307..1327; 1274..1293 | 1.17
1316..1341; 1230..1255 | 1.52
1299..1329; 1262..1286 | 1.36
